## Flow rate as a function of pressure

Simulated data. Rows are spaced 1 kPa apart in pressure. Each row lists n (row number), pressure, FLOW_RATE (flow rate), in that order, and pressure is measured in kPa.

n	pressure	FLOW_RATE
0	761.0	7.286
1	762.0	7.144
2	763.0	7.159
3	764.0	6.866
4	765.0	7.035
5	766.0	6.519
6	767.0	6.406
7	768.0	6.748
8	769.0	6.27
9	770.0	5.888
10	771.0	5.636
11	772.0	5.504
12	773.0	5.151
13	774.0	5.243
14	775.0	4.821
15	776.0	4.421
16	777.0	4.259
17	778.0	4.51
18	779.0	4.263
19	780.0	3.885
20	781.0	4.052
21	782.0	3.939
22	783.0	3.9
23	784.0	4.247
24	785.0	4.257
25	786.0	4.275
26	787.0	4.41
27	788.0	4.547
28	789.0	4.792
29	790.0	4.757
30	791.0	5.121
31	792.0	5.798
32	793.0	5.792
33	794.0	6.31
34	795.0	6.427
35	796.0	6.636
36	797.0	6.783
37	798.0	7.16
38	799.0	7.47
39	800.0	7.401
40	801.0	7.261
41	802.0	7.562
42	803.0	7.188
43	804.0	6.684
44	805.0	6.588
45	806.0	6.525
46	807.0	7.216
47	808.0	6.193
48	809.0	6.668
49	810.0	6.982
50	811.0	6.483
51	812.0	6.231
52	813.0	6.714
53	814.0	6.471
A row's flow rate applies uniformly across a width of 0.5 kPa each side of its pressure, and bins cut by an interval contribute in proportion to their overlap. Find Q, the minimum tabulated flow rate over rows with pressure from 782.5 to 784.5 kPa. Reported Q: 3.9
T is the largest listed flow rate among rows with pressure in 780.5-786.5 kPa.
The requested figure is 4.275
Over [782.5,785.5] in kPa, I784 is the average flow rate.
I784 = 4.13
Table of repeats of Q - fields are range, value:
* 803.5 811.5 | 6.193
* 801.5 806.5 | 6.525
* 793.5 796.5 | 6.31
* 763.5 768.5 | 6.406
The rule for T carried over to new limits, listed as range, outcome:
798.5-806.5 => 7.562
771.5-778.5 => 5.504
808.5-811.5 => 6.982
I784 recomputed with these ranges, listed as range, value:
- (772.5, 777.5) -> 4.78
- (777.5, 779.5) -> 4.39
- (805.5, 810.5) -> 6.72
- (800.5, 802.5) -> 7.41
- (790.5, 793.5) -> 5.57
